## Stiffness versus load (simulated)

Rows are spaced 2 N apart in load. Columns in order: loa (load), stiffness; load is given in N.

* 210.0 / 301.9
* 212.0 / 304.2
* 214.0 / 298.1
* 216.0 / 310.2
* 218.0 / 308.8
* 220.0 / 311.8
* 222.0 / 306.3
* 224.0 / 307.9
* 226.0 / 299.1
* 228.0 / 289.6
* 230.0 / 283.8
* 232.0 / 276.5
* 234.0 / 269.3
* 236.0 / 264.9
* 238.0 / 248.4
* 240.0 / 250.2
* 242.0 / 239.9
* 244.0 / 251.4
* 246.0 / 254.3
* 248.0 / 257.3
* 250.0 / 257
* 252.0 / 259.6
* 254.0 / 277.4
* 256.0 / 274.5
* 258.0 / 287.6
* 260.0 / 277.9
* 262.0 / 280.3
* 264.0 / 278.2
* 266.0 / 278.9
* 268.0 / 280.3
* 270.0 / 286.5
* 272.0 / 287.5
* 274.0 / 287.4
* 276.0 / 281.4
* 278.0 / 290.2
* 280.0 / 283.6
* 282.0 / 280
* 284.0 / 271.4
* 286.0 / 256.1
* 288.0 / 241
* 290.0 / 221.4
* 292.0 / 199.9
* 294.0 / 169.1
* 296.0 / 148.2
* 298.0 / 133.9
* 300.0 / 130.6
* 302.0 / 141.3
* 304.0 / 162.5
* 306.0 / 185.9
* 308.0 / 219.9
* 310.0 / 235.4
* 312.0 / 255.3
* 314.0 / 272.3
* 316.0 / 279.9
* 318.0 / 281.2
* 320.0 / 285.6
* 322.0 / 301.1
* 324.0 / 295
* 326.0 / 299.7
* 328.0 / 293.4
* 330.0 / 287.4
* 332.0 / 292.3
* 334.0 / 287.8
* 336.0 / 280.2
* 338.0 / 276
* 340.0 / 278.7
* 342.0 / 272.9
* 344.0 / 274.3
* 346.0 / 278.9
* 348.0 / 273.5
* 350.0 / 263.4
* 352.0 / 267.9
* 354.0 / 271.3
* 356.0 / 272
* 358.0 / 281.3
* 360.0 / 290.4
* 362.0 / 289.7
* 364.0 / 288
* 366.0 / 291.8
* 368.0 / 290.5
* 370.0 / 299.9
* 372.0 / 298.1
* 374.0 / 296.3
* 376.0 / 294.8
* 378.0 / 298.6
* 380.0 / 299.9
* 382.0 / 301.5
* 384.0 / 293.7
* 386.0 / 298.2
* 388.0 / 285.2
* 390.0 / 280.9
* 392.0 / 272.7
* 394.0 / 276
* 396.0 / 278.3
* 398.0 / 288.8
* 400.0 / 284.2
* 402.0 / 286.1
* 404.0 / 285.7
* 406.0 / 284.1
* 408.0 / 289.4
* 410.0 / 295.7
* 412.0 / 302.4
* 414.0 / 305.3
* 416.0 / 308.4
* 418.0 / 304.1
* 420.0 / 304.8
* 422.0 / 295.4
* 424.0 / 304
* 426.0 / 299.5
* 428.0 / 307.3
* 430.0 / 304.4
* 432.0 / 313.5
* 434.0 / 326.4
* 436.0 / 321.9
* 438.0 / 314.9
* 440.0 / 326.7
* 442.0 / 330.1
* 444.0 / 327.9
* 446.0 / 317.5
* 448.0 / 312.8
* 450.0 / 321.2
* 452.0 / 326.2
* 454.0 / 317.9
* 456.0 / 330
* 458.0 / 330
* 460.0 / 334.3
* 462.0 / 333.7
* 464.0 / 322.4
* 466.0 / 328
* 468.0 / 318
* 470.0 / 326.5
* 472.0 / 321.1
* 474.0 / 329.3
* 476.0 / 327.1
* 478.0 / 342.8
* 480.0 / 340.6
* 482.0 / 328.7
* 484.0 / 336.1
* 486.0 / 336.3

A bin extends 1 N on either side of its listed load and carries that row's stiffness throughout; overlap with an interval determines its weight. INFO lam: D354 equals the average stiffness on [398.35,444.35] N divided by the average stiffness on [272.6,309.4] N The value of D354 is 1.4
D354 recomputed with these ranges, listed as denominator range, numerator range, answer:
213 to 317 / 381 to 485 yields 1.21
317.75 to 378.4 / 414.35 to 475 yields 1.12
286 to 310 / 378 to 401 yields 1.57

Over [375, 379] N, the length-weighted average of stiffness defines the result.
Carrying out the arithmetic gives 297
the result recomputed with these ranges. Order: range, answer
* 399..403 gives 285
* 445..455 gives 319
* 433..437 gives 324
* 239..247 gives 249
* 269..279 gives 287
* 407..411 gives 293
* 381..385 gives 298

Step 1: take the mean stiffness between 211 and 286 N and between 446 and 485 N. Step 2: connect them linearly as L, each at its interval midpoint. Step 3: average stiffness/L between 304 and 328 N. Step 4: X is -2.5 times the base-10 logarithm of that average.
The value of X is 0.13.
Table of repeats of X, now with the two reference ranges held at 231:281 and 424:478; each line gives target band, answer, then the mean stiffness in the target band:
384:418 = 0.07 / 289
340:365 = 0.07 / 277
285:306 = 0.48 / 181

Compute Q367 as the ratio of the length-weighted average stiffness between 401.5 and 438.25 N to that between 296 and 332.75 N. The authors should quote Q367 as 1.27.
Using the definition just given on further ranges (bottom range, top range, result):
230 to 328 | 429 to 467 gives 1.28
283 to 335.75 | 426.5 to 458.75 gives 1.35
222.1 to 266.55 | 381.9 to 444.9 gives 1.10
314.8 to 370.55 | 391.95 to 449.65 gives 1.07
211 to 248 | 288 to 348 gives 0.86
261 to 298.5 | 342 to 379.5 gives 1.13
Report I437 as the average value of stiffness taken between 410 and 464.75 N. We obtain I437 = 316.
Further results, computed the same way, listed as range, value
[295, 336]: 240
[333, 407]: 285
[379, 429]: 293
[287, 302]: 175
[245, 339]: 255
